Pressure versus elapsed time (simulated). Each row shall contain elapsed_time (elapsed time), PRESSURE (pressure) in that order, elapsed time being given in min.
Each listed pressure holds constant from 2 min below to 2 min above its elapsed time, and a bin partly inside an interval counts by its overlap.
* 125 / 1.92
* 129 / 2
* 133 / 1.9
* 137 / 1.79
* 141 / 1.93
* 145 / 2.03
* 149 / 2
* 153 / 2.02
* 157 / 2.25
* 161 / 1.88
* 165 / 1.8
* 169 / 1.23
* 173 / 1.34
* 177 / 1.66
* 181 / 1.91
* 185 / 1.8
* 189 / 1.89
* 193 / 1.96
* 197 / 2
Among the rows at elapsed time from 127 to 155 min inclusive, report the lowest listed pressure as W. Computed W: 1.79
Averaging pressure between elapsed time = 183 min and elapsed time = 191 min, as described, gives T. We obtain 1.84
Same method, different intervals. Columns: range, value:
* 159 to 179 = 1.58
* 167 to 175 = 1.29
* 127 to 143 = 1.9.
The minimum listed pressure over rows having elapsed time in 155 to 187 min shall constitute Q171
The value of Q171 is 1.23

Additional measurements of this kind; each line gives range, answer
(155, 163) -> 1.88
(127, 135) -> 1.9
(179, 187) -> 1.8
